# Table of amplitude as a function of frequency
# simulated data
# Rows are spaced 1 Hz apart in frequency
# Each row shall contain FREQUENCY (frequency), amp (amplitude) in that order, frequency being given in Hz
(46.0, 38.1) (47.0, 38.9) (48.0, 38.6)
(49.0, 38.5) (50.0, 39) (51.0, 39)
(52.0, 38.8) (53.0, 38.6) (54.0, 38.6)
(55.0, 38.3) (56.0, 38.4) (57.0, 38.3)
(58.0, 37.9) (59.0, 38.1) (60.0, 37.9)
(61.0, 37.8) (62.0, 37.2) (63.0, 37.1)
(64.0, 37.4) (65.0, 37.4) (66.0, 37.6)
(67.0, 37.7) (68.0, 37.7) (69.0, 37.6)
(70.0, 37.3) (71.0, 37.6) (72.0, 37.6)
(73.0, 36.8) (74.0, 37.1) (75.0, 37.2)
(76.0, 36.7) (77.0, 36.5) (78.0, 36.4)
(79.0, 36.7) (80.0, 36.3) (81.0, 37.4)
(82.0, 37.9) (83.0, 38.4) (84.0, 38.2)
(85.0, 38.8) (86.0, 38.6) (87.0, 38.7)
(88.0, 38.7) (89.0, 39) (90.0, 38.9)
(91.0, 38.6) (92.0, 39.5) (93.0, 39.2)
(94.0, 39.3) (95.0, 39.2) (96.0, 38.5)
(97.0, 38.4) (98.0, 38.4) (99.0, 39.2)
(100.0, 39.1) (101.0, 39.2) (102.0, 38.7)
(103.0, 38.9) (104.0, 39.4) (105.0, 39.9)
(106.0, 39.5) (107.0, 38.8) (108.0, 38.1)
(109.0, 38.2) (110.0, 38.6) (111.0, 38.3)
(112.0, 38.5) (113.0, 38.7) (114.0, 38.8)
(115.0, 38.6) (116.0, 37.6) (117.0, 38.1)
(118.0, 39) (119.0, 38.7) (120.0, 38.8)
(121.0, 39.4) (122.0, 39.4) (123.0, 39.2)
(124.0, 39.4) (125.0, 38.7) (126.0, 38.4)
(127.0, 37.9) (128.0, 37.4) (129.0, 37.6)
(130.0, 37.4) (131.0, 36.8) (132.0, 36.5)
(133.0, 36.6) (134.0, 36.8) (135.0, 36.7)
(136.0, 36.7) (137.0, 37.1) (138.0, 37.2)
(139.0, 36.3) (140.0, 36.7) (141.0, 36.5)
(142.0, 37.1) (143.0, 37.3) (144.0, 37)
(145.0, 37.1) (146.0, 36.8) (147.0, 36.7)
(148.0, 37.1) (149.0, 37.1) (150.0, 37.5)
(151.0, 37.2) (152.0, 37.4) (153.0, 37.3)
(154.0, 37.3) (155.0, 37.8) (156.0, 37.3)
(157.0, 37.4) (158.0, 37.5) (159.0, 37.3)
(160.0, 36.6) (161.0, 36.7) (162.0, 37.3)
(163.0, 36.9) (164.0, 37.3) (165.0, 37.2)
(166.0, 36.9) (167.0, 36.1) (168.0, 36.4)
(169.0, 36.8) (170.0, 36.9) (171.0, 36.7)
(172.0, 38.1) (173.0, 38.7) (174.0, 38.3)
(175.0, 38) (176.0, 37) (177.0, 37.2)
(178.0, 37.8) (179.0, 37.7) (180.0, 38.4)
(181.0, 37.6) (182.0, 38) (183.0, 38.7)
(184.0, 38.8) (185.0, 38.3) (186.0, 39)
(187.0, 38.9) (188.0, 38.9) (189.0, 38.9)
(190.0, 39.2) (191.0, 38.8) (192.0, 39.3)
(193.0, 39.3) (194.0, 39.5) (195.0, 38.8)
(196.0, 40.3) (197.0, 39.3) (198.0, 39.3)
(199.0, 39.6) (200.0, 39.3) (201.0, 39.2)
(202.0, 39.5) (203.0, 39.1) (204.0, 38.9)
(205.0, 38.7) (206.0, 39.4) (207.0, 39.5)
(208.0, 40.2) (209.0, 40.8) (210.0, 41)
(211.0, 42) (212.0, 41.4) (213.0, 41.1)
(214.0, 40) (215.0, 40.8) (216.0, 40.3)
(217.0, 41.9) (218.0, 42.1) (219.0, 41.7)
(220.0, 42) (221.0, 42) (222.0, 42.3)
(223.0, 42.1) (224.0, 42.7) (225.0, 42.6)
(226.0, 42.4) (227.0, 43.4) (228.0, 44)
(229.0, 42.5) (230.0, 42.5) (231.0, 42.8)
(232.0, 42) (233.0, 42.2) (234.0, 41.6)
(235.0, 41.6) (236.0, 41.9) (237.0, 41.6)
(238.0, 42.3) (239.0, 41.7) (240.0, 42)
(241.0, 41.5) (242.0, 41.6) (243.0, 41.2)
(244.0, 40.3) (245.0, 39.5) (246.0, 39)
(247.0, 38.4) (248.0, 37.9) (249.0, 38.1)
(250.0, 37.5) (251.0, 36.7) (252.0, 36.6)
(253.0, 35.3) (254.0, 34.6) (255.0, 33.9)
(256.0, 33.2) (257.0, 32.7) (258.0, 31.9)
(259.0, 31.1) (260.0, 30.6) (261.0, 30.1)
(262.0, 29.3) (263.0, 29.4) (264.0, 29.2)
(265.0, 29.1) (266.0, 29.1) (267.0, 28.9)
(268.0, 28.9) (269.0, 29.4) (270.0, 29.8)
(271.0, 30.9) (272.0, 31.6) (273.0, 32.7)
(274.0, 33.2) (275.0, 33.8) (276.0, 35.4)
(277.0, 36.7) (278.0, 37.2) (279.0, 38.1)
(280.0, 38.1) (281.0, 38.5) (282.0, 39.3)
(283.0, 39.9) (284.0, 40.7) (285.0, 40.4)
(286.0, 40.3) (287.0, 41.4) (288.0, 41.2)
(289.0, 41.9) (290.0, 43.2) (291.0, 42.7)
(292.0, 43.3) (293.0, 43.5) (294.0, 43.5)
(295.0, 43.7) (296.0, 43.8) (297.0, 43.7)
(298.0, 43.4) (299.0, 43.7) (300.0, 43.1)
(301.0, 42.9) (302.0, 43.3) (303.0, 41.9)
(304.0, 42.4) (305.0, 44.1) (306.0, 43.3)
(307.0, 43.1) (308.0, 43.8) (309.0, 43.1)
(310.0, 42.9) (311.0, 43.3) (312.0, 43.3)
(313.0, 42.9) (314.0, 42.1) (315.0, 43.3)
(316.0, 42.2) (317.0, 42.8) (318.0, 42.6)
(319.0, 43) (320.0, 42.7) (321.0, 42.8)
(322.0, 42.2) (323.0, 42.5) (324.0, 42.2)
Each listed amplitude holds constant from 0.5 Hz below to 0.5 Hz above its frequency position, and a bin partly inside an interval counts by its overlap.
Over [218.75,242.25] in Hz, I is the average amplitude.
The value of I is 42.2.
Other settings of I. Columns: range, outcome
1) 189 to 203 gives 39.3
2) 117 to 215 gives 38.1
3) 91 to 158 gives 38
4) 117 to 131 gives 38.5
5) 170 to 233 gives 40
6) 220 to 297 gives 38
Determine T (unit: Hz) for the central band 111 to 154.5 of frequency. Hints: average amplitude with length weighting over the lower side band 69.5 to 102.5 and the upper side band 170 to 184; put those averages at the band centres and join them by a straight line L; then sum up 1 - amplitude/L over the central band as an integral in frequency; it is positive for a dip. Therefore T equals 0.4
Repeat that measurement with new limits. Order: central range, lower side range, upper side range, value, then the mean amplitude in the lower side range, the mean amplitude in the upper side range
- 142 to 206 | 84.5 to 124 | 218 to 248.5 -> 3.8 Hz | 38.8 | 41.7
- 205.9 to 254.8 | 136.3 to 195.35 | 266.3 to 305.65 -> -3.1 Hz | 37.6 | 39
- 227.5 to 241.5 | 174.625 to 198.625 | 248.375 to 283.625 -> -2.6 Hz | 38.6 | 33.5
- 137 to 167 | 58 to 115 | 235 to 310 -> 0.8 Hz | 38.2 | 38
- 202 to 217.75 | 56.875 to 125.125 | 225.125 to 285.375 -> -1.3 Hz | 38.3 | 36.8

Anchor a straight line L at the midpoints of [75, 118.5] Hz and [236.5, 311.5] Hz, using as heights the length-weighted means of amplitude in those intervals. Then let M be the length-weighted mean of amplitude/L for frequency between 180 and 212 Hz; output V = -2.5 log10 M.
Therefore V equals -0.03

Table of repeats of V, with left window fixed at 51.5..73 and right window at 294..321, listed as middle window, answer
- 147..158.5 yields 0.069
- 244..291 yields 0.197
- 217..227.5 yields -0.027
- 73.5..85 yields 0.028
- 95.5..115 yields -0.001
